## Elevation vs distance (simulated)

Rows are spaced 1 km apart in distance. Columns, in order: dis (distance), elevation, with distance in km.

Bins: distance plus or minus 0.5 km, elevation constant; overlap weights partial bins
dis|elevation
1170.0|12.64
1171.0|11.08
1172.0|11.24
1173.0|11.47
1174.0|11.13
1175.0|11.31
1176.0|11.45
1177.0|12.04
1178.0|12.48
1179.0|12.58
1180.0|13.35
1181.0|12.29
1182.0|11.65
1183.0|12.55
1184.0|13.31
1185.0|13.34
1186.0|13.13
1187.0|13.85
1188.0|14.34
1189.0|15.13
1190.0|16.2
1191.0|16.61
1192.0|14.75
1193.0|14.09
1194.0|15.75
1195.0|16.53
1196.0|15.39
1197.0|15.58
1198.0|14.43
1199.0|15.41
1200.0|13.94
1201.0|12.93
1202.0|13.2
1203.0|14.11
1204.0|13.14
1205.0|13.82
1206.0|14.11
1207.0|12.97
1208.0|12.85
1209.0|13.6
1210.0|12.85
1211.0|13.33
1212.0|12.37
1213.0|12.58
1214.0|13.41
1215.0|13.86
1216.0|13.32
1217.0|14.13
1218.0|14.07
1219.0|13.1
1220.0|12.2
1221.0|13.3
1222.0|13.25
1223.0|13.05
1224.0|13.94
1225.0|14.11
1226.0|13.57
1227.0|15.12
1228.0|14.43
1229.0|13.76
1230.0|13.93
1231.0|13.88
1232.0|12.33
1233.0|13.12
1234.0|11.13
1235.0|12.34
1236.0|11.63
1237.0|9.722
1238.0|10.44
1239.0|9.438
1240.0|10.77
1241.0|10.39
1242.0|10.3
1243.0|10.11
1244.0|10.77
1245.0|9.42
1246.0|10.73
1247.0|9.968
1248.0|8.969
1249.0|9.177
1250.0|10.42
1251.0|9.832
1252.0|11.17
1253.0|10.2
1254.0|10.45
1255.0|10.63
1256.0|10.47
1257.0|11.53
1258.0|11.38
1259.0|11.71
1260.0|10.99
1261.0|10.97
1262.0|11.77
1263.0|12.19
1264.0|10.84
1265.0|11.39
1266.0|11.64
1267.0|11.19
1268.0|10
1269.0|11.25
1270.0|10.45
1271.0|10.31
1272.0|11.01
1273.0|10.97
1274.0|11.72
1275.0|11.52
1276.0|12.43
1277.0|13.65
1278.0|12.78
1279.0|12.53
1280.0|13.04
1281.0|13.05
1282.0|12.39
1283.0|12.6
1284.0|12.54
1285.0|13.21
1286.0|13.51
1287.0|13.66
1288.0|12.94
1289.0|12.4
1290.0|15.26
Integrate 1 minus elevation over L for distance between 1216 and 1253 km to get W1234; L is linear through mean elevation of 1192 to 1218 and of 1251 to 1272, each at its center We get 1.7 km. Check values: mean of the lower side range 13.9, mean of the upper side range 11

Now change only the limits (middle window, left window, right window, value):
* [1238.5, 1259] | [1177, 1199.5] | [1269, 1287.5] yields 4.1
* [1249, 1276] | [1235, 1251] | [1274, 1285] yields 1.2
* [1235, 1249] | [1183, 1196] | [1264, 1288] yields 3.0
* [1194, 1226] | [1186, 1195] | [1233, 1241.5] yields -1.1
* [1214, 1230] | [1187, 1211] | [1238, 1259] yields -1.5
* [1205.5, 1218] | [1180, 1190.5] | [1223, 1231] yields 0.5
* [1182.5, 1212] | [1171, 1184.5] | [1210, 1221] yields -3.5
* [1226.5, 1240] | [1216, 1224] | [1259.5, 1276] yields 0.4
